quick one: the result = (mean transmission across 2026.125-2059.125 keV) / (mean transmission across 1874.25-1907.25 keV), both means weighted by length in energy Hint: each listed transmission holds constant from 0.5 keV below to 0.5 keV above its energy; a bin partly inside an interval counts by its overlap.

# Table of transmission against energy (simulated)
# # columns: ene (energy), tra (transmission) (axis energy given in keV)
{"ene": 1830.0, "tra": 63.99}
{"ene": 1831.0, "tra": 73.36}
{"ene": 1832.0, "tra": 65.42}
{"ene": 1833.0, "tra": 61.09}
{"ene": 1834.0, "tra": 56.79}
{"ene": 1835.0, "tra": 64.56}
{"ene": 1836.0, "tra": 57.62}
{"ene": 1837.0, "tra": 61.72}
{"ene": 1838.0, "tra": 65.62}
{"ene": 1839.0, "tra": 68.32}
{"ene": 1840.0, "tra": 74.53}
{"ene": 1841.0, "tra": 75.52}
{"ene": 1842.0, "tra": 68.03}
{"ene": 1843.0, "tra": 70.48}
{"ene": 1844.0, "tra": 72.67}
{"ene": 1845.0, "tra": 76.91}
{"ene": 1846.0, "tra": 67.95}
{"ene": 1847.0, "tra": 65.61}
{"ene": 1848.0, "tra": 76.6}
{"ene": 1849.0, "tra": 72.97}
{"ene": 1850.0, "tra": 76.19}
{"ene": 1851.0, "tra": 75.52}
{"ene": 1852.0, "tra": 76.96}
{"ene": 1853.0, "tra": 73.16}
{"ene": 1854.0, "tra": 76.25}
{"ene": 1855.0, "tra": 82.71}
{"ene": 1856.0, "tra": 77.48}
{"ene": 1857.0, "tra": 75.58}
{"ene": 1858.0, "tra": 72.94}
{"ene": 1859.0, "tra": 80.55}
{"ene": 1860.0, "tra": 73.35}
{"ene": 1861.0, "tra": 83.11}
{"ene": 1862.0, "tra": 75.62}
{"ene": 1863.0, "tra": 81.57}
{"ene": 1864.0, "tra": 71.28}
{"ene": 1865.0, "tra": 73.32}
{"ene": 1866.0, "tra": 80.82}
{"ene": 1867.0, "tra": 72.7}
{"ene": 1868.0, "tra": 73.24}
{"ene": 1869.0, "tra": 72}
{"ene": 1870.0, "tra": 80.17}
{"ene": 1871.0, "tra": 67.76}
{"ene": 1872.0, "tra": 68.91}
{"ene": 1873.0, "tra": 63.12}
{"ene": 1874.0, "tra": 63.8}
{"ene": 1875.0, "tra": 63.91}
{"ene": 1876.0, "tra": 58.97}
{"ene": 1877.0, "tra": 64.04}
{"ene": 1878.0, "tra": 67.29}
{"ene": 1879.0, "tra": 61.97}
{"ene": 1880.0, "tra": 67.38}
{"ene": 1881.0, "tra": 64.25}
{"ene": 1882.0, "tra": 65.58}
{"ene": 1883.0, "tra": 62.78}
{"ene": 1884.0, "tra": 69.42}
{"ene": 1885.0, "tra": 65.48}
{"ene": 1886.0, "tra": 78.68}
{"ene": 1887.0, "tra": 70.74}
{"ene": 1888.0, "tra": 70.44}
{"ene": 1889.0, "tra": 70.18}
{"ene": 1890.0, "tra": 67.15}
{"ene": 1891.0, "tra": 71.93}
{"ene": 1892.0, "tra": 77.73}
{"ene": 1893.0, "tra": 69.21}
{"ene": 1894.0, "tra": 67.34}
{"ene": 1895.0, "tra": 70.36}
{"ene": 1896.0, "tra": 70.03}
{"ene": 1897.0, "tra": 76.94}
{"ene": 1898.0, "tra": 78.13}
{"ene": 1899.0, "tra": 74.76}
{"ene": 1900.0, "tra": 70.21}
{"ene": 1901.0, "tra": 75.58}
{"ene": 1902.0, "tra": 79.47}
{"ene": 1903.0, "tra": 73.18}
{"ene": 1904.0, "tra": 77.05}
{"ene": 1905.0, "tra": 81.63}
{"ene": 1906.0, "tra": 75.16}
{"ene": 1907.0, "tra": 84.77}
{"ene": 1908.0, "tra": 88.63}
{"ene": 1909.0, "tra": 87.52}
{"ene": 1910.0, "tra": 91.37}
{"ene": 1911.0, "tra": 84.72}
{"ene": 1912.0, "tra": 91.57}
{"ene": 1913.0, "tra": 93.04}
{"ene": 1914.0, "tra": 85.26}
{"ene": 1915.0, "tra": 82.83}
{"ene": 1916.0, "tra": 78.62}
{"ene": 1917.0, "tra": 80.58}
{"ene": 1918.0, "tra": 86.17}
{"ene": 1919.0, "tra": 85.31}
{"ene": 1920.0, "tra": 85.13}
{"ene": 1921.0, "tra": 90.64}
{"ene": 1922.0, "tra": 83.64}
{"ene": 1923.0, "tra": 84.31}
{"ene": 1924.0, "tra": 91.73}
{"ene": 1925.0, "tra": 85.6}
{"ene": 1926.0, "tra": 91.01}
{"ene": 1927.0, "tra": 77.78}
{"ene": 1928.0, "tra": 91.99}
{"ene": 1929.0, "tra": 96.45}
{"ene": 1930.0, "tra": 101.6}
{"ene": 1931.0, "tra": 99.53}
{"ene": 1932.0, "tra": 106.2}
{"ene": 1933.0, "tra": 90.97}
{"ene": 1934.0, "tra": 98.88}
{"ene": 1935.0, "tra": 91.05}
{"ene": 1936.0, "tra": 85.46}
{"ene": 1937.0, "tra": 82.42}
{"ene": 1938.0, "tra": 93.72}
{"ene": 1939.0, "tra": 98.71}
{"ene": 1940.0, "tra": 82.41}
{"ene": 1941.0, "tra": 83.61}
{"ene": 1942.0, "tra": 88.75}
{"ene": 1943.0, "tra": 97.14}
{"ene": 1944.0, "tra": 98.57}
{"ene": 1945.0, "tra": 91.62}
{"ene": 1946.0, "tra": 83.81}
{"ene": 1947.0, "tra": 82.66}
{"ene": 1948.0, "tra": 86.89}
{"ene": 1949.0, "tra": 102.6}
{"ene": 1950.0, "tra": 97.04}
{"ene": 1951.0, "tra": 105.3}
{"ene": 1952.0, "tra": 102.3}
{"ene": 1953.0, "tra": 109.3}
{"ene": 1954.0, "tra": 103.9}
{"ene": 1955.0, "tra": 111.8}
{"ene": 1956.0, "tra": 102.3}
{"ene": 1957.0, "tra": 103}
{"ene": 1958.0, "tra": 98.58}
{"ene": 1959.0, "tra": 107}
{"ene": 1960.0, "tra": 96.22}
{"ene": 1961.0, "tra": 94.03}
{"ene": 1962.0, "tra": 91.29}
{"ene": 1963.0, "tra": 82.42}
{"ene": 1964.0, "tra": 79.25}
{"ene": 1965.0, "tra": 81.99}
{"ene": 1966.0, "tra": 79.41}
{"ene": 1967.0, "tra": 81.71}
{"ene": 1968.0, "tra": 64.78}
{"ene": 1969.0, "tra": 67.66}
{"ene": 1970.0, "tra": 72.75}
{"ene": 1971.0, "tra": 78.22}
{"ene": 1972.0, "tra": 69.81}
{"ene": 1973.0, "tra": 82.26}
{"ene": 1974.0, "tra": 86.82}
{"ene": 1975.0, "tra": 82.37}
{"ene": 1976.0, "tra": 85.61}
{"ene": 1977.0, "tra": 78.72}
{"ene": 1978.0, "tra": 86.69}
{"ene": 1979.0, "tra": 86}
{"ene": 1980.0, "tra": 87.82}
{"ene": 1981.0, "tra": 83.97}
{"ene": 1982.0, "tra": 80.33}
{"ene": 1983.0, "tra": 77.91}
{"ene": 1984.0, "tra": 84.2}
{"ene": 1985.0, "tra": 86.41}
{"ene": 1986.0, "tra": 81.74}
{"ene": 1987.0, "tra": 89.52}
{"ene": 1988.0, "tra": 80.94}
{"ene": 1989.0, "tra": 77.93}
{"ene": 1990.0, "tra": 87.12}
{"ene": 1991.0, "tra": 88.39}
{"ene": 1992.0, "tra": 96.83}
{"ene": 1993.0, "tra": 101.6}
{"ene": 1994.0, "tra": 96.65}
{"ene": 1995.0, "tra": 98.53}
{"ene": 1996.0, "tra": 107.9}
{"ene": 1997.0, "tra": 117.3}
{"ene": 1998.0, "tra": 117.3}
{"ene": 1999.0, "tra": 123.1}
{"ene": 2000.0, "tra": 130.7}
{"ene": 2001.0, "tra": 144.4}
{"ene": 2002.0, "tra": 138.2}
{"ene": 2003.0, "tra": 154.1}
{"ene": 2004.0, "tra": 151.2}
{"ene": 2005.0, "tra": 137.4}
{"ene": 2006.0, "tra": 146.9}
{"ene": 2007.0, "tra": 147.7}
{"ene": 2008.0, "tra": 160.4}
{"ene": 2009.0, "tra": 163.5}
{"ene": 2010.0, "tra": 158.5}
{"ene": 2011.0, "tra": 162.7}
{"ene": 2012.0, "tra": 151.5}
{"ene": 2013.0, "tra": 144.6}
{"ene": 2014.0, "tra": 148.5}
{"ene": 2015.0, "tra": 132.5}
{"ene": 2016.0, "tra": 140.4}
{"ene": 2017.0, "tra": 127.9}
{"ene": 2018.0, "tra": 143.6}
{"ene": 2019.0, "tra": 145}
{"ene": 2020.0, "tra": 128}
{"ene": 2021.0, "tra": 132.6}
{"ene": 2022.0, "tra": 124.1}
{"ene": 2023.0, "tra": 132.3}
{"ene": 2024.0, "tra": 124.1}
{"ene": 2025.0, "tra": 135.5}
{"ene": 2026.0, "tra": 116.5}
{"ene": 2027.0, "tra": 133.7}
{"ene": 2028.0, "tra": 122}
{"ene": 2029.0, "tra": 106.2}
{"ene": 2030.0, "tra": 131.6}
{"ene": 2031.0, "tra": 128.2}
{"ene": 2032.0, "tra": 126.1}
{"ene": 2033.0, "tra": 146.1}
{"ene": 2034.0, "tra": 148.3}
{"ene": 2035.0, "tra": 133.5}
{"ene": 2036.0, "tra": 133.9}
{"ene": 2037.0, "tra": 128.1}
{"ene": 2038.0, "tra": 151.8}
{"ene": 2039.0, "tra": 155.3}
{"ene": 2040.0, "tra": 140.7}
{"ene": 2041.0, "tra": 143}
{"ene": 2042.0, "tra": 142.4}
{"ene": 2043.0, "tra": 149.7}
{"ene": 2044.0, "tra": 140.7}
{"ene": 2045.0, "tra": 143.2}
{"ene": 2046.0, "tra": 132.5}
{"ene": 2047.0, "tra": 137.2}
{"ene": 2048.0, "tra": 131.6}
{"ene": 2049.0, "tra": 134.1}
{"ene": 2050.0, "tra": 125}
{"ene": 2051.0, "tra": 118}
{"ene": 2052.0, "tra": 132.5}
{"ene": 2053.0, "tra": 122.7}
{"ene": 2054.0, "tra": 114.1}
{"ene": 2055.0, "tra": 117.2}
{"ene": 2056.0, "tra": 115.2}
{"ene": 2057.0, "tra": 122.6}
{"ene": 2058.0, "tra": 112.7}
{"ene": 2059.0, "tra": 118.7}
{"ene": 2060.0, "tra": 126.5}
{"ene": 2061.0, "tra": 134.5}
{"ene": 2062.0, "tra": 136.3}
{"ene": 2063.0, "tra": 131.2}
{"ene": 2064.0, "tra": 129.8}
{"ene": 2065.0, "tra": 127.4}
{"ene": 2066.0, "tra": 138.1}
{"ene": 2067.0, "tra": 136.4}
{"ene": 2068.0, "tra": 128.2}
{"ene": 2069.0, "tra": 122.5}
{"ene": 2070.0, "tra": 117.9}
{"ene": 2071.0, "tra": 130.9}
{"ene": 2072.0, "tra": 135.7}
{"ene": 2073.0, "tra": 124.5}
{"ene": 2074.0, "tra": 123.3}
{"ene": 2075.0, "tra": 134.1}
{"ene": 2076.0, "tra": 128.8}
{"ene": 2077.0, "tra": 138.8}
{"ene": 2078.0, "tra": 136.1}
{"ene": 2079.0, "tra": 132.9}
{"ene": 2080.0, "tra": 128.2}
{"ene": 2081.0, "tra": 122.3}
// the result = 1.86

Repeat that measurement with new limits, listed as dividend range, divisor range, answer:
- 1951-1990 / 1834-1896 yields 1.23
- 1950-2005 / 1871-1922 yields 1.28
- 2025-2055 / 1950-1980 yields 1.50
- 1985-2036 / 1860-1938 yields 1.62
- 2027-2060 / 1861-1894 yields 1.88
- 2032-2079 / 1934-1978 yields 1.47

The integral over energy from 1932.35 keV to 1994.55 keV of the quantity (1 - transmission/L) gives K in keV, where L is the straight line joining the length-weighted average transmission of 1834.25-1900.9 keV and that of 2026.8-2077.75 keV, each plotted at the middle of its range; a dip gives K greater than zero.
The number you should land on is 7.84 keV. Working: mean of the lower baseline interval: 71.2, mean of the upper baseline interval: 131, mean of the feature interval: 88.9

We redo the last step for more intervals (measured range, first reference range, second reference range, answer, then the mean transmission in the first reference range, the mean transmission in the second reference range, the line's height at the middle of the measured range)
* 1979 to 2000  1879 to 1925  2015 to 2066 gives 3.37 keV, 77.6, 132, 112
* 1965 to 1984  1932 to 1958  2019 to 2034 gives 4.90 keV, 95.3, 129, 107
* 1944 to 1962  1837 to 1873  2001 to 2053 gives 1.98 keV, 73.9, 138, 111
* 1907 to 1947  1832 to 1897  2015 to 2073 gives 1.03 keV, 70.6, 131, 91.7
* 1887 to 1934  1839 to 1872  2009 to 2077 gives 4.83 keV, 74.6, 133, 91.7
